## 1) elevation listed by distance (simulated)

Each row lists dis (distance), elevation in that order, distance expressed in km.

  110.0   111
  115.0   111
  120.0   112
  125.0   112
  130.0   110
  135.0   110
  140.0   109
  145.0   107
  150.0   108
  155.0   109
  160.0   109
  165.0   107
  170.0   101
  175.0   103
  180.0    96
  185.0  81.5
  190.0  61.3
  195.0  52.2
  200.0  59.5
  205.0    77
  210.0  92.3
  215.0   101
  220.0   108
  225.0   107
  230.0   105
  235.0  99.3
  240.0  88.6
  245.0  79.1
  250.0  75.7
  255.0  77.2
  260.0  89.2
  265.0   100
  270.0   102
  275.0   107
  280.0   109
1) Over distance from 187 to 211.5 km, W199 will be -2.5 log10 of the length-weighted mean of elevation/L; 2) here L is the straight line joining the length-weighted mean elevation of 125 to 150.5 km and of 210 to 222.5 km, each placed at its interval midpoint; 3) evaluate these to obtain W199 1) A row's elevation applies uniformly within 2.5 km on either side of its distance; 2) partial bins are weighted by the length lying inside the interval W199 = 0.46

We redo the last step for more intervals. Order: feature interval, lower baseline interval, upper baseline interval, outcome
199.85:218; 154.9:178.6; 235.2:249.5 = 0.092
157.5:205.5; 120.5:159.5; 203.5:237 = 0.223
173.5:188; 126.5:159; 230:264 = 0.105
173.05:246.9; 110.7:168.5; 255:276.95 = 0.171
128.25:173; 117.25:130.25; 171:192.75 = -0.085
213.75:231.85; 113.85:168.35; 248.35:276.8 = -0.085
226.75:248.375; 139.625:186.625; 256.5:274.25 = 0.067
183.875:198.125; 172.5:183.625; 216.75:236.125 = 0.494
